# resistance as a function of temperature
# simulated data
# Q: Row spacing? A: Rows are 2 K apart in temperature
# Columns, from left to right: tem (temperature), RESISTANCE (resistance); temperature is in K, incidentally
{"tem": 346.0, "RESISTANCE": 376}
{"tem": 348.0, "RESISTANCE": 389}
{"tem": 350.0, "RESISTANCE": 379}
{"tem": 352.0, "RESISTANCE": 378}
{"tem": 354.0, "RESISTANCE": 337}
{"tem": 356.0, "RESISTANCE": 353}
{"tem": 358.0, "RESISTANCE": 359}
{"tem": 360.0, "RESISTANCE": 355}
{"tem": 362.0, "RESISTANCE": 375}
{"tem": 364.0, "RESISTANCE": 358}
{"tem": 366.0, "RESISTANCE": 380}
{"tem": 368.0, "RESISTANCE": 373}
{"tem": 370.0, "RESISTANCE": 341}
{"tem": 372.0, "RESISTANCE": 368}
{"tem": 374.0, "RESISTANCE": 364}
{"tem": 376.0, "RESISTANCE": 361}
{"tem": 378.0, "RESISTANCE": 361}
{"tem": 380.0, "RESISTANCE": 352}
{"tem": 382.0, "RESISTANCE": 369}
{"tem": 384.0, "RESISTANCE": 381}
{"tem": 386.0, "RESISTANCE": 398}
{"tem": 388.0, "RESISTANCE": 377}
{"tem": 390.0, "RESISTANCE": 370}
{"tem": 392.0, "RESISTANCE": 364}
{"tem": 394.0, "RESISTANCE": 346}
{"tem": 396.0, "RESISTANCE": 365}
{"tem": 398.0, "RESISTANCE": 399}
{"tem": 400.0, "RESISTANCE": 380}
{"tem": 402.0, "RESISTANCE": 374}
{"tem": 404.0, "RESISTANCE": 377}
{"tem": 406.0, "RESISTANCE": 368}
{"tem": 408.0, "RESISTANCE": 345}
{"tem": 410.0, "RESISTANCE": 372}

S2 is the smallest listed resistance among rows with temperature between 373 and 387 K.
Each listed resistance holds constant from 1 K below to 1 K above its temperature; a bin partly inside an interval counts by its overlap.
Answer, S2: 352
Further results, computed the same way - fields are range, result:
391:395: 346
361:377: 341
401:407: 368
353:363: 337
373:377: 361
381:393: 364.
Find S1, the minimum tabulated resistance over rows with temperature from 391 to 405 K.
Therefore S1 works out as 346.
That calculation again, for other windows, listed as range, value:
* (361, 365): 358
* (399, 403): 374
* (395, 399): 365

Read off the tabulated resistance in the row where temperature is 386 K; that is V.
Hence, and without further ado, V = 398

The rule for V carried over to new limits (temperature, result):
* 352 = 378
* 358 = 359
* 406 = 368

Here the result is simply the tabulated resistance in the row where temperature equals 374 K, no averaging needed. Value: 364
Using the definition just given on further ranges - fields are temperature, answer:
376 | 361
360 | 355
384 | 381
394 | 346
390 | 370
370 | 341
